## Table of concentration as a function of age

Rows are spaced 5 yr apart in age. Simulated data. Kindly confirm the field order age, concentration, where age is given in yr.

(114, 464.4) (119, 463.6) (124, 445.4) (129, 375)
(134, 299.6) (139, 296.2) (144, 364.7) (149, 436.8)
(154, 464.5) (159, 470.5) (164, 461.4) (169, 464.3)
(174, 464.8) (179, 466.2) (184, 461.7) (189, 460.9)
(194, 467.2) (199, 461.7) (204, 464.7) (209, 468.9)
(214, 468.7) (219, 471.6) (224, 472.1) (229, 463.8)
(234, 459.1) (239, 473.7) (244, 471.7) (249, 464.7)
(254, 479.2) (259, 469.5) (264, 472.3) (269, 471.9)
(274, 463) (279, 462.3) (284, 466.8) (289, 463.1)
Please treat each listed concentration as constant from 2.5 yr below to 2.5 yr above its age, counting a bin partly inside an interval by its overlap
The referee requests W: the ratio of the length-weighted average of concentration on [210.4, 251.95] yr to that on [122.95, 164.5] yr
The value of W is 1.2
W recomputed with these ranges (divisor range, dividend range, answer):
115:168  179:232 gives 1.13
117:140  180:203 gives 1.22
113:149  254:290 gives 1.21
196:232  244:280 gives 1.00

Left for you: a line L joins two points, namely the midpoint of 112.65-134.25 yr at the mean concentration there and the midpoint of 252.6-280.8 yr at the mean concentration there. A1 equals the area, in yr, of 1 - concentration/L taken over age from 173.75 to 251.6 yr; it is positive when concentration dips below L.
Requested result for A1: -2.8 yr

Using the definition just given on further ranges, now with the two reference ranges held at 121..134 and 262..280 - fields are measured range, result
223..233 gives -0.5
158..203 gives -4.8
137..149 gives 1.4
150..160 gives -1.4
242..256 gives -0.5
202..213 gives -0.8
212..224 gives -0.9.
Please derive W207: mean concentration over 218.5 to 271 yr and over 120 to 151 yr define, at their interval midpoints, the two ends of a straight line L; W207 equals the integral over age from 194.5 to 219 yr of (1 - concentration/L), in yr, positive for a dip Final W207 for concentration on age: -1.71 yr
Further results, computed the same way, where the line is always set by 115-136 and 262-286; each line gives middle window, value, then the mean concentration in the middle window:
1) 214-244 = -1.4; 468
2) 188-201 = -0.9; 464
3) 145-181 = -3.2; 457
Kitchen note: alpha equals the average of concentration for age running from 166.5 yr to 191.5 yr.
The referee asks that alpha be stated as 464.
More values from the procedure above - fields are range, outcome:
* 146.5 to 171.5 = 460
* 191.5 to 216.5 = 466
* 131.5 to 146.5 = 320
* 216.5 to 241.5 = 468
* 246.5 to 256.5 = 472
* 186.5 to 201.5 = 463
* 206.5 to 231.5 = 469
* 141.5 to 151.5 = 401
